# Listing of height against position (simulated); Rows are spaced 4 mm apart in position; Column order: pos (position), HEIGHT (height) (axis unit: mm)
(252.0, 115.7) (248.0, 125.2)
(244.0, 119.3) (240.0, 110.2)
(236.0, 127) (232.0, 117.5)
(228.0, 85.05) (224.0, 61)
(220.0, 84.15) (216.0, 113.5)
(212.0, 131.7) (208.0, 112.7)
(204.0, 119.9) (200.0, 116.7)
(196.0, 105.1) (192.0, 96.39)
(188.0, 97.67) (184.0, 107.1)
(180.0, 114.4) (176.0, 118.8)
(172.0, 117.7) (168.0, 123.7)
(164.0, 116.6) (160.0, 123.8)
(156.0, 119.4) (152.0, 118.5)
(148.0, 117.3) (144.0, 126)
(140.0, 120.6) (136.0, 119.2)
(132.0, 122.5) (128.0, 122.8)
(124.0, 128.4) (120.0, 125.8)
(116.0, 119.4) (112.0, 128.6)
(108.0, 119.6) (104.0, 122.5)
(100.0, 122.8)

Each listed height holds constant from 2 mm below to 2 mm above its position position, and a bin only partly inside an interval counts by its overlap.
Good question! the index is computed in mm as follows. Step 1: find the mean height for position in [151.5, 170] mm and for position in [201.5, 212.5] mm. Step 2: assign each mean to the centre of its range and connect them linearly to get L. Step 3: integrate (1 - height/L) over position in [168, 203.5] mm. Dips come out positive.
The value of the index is 2.9 mm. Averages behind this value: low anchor 121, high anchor 120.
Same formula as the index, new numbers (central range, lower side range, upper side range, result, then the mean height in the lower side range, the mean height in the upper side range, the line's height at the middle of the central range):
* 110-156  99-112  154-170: -0.3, 123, 121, 122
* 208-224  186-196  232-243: 0.7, 98.6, 118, 109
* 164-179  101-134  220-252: -0.5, 124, 106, 115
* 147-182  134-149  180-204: -1.4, 121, 107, 114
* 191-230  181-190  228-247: 2.2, 104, 115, 109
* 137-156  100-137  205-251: -0.1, 123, 108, 119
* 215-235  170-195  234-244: 4.0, 109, 119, 116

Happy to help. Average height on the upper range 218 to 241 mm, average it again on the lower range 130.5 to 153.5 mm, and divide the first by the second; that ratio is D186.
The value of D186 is 0.8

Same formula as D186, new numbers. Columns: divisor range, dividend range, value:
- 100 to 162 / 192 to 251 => 0.89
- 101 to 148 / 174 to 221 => 0.90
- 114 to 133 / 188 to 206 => 0.87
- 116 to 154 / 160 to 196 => 0.92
